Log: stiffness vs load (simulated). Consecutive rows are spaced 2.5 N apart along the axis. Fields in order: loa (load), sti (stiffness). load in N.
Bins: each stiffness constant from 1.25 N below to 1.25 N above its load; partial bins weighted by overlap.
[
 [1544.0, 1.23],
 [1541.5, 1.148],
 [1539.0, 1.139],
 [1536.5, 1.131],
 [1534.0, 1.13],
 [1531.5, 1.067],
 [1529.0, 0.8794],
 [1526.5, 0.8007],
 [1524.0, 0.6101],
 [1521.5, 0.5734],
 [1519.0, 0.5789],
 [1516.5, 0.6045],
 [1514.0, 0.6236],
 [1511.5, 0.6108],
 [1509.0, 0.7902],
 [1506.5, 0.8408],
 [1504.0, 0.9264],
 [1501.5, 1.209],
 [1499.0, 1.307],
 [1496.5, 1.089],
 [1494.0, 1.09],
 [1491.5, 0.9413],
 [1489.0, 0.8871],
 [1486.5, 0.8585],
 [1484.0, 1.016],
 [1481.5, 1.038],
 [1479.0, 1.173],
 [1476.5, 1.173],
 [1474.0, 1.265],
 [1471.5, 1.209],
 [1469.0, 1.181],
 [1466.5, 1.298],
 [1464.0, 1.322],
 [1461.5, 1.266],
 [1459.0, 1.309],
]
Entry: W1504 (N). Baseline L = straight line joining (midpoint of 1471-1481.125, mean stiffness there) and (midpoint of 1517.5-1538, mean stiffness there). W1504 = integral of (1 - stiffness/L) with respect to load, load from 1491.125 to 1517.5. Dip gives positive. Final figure 2.53 N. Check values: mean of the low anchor 1.19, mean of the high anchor 0.847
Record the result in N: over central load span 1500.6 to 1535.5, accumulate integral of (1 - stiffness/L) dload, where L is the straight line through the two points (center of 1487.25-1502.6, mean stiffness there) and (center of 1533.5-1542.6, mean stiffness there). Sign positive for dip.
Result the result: 9.7 N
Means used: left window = 1.08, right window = 1.14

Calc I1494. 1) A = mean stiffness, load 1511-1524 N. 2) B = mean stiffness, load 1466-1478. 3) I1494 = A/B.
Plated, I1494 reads 0.49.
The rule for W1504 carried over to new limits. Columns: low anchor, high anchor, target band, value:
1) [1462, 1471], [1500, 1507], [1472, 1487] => 0.9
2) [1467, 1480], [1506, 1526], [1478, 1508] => -2.8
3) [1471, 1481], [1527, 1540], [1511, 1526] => 6.6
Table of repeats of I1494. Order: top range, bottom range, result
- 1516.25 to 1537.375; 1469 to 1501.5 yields 0.75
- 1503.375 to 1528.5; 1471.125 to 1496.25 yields 0.66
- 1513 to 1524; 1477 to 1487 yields 0.57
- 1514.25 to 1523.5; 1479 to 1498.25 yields 0.59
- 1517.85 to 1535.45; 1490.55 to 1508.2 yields 0.77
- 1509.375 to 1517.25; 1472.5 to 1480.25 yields 0.53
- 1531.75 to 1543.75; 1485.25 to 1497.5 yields 1.17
